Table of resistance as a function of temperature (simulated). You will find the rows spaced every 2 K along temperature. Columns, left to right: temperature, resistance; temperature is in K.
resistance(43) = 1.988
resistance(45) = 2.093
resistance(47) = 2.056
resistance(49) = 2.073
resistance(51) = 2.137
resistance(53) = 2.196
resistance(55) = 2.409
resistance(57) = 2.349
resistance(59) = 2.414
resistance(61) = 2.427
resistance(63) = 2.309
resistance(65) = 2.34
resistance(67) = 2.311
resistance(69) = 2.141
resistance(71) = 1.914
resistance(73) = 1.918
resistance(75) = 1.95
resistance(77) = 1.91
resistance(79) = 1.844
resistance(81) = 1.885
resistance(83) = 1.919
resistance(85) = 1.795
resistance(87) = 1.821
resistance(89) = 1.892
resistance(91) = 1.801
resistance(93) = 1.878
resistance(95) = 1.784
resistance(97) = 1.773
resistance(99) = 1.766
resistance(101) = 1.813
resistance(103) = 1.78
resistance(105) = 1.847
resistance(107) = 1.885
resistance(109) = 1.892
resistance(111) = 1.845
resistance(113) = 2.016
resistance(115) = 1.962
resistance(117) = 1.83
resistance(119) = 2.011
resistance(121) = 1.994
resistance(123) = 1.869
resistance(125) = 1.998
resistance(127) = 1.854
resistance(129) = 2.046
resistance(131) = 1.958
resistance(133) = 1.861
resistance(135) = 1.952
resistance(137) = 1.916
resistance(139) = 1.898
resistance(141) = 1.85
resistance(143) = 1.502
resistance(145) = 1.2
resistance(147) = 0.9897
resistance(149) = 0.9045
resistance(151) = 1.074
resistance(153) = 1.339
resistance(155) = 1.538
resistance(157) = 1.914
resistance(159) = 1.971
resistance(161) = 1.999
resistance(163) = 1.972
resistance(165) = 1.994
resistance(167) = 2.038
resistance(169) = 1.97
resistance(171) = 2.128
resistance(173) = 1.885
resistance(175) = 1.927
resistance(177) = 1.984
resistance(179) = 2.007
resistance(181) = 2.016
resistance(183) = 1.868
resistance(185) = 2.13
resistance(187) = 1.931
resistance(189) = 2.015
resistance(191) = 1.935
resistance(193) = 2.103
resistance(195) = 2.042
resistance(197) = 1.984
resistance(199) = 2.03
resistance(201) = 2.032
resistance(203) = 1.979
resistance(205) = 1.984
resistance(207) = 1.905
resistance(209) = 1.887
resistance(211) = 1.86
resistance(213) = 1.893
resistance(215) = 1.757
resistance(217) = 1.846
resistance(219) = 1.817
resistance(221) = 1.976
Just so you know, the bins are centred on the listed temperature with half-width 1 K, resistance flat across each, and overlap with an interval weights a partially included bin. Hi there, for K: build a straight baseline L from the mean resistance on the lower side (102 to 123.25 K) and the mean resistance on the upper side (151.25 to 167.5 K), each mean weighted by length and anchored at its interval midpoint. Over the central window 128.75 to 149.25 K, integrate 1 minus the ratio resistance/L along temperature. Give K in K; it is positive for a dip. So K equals 2.16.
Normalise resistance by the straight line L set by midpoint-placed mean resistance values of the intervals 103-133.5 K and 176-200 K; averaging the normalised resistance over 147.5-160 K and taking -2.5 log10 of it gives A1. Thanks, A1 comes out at 0.34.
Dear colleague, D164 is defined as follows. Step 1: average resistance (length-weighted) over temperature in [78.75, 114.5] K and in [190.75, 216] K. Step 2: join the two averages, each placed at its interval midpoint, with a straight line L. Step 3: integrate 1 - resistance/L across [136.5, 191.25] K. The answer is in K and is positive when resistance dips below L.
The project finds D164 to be 3.9 K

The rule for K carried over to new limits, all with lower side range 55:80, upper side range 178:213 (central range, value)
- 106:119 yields 1.1 K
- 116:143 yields 2.1 K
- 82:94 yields 1.6 K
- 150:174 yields 2.5 K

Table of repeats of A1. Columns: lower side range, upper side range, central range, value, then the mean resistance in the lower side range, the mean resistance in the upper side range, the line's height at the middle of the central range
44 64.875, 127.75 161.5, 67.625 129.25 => 0.03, 2.25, 1.64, 1.95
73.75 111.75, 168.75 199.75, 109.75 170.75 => 0.08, 1.85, 2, 1.93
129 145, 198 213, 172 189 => -0.04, 1.82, 1.95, 1.9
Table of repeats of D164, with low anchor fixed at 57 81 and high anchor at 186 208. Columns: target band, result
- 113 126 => 0.8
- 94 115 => 2.5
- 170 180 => 0.2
